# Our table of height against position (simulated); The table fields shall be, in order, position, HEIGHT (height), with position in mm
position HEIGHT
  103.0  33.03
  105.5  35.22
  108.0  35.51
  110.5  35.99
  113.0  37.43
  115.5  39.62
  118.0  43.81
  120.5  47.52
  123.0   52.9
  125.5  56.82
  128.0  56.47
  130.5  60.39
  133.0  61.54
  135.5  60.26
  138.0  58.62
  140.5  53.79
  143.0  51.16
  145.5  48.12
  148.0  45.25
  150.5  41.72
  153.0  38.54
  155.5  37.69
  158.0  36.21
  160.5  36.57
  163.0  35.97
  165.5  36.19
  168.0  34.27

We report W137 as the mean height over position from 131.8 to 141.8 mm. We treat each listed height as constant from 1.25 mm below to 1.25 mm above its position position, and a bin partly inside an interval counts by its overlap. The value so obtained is 58.5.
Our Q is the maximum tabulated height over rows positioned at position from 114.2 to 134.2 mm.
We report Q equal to 61.54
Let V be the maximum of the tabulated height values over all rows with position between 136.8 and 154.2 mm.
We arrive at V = 58.62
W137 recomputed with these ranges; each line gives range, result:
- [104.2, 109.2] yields 35.3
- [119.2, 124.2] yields 50.1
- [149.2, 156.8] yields 39.3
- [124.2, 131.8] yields 57.9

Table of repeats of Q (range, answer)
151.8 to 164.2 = 38.54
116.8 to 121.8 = 47.52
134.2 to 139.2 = 60.26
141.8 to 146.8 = 51.16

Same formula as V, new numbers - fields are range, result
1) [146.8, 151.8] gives 45.25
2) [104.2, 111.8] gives 35.99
